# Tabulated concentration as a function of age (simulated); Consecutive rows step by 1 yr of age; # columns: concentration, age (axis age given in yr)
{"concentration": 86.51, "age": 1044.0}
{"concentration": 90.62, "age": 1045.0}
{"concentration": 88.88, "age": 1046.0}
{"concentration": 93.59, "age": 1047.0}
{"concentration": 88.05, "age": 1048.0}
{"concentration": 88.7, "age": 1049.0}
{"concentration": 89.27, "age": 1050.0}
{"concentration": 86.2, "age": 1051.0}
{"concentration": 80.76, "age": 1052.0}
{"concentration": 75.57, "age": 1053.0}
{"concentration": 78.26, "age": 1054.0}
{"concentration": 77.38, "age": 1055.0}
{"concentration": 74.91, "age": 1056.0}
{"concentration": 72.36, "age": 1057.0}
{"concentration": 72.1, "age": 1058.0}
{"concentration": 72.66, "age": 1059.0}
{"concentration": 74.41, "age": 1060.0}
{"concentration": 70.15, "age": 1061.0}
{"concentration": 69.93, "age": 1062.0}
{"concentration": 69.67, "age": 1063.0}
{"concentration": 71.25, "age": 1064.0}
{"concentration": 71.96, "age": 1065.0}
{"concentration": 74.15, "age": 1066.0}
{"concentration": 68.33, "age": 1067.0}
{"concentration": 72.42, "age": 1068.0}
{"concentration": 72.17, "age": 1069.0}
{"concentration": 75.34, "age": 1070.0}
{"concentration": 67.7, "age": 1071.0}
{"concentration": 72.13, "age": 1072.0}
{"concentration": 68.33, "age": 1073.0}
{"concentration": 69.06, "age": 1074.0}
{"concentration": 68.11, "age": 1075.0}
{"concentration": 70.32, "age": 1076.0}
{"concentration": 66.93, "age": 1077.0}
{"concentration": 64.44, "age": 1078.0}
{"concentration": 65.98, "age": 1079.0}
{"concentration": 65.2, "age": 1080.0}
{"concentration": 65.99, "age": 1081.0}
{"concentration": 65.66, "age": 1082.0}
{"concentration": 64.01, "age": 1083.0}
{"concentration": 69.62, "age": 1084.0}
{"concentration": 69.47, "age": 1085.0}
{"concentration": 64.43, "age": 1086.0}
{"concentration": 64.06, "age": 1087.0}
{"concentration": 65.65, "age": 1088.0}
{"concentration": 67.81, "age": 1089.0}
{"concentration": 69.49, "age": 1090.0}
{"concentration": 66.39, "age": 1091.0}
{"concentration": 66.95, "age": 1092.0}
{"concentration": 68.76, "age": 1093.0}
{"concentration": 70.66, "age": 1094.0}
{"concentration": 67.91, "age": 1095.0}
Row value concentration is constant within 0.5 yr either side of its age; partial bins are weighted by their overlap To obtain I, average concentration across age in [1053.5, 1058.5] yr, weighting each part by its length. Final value 75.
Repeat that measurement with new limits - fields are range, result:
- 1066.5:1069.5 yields 71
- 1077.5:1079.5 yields 65.2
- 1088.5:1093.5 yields 67.9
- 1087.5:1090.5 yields 67.6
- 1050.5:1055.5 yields 79.6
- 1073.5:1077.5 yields 68.6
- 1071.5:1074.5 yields 69.8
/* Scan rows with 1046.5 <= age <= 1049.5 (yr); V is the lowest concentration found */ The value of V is 88.05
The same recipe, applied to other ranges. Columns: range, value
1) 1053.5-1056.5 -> 74.91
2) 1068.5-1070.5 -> 72.17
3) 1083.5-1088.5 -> 64.06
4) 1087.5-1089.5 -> 65.65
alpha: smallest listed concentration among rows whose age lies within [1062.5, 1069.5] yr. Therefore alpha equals 68.33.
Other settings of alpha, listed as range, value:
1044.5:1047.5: 88.88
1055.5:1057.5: 72.36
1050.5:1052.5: 80.76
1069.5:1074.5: 67.7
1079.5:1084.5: 64.01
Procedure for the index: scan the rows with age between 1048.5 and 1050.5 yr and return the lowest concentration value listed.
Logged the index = 88.7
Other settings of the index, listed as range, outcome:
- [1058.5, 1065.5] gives 69.67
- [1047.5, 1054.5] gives 75.57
